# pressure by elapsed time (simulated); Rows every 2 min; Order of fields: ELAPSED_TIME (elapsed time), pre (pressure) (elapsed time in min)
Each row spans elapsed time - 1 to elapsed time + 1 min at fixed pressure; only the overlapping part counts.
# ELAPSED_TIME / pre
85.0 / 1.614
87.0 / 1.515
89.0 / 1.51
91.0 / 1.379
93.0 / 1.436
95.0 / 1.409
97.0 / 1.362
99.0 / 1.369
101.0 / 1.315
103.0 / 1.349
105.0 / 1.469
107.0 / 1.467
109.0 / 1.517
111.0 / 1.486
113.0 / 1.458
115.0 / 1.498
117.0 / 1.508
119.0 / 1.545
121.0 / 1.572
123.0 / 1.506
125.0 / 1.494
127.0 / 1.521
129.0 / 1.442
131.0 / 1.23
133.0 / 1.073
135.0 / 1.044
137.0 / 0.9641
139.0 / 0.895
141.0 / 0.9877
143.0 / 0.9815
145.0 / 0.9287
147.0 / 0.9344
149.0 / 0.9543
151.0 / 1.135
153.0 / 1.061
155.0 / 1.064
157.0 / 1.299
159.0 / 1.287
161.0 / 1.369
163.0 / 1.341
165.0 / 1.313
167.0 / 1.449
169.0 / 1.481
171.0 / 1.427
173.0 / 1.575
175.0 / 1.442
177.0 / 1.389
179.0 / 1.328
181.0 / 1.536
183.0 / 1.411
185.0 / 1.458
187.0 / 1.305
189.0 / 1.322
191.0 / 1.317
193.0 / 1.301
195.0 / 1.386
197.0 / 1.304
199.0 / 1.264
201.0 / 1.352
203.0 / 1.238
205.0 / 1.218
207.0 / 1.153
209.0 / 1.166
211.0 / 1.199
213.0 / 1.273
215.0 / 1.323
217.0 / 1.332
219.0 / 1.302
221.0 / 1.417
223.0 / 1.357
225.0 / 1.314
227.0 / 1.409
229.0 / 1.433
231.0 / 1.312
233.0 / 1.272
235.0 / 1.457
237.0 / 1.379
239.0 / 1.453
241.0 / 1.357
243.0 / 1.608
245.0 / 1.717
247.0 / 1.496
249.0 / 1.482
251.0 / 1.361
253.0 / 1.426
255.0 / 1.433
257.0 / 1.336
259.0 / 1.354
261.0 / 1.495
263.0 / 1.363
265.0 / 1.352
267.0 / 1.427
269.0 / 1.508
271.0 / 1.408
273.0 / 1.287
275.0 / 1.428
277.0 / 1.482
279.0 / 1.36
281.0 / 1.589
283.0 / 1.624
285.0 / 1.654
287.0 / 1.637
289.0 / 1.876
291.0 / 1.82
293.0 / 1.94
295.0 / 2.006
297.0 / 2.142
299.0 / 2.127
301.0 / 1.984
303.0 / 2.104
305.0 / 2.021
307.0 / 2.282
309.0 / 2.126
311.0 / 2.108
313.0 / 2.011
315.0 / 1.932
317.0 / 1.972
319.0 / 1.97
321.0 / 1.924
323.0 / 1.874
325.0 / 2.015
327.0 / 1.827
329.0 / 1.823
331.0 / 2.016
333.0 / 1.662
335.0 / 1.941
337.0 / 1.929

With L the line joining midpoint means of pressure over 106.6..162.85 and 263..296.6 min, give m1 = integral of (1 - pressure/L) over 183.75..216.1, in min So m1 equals 2.73 min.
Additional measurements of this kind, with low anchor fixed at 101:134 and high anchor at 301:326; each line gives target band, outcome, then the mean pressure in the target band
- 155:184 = 3.74 min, 1.39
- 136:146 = 3.71 min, 0.951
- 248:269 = 5.12 min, 1.41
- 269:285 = 3.74 min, 1.47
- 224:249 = 5.03 min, 1.44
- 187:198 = 2.25 min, 1.32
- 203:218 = 4.20 min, 1.24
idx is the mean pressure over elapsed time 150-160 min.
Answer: 1.17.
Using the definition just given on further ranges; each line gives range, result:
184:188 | 1.38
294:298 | 2.07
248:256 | 1.43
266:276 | 1.41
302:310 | 2.13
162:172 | 1.4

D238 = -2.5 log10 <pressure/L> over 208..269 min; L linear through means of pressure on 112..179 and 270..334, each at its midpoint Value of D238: 0.16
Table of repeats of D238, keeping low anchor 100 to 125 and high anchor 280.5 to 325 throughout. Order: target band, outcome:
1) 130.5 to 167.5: 0.369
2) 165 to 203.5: 0.192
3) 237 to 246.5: 0.185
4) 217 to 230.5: 0.269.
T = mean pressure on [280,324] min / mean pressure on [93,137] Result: 1.39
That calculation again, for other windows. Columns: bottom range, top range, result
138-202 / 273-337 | 1.48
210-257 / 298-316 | 1.49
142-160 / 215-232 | 1.27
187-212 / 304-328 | 1.58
